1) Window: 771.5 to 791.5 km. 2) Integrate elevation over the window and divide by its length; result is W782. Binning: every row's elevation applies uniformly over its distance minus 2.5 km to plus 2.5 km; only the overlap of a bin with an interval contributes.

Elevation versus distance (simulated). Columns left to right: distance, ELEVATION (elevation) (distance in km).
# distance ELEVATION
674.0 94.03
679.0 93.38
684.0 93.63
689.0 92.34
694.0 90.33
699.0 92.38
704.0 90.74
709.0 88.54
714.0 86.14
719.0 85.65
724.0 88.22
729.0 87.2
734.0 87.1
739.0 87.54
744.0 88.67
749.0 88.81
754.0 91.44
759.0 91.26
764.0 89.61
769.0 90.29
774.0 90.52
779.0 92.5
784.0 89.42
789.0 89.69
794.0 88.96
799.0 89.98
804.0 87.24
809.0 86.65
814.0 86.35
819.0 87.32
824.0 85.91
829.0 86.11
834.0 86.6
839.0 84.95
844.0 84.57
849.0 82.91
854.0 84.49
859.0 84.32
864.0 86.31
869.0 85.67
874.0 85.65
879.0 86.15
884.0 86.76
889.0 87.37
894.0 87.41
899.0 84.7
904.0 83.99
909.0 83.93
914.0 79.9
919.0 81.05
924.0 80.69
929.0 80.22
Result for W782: 90.5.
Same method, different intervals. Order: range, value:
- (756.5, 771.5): 90.4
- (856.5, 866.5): 85.3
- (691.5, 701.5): 91.4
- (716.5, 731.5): 87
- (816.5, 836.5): 86.5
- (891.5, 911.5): 85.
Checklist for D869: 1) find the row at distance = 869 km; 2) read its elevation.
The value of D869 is 85.67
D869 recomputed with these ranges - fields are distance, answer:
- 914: 79.9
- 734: 87.1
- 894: 87.41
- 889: 87.37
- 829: 86.11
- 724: 88.22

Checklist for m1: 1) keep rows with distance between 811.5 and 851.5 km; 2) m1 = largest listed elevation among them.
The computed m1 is 87.32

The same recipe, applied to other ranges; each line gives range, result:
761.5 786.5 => 92.5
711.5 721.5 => 86.14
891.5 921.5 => 87.41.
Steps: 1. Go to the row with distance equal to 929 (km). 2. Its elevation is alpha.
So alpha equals 80.22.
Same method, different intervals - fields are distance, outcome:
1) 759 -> 91.26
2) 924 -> 80.69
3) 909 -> 83.93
